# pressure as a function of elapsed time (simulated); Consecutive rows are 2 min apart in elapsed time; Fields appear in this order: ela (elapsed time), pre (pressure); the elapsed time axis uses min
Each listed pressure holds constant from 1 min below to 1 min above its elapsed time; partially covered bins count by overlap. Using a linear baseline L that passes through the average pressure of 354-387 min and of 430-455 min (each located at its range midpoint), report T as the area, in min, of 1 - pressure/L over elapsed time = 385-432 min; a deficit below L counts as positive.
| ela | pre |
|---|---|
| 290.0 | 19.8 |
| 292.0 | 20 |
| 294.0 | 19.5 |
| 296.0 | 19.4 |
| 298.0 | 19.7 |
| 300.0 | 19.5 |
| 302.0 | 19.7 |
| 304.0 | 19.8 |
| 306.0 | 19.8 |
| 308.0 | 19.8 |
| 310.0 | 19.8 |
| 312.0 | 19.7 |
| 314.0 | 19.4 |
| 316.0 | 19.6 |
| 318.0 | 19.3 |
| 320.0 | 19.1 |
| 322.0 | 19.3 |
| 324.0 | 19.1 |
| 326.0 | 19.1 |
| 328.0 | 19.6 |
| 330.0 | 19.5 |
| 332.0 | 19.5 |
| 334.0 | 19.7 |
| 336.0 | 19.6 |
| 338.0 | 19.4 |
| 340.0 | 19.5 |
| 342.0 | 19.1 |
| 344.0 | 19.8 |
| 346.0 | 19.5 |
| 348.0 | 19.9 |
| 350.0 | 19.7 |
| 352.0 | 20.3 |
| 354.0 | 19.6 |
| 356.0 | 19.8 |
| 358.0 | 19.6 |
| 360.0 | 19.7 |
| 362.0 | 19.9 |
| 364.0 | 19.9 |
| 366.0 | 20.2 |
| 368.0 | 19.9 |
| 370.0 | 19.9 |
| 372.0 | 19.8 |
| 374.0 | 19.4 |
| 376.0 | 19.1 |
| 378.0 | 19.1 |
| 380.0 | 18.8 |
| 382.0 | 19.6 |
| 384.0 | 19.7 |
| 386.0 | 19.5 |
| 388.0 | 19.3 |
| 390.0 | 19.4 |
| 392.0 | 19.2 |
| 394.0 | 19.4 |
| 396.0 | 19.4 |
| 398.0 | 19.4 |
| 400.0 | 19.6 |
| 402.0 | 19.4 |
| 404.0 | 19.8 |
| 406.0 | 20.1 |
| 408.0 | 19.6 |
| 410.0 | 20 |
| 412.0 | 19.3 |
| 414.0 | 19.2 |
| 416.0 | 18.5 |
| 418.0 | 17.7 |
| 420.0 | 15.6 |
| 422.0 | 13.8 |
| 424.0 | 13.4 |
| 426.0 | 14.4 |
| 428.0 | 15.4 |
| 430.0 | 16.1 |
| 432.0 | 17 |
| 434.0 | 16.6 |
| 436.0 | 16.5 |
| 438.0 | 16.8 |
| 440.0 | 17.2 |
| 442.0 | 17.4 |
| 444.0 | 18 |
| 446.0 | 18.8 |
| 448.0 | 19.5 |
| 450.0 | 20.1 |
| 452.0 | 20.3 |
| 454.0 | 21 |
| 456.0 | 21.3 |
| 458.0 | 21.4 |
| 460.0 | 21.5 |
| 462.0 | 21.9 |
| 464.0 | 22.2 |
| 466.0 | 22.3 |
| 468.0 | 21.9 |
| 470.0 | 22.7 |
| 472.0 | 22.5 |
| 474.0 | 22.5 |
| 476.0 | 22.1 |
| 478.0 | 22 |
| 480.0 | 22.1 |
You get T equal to 1.9 min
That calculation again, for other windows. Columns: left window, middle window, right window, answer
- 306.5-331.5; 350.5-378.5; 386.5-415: -0.4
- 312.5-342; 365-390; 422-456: -1.4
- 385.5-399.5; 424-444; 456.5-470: 4.4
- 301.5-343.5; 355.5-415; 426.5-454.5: -3.1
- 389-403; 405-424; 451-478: 2.0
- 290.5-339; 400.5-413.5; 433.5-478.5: 0.2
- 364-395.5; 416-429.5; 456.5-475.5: 3.5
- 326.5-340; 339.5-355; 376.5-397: -0.2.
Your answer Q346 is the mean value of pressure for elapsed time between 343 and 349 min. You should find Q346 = 19.7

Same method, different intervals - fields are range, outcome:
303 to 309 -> 19.8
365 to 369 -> 20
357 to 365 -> 19.8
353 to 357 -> 19.7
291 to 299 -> 19.6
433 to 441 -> 16.8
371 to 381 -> 19.2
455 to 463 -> 21.5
